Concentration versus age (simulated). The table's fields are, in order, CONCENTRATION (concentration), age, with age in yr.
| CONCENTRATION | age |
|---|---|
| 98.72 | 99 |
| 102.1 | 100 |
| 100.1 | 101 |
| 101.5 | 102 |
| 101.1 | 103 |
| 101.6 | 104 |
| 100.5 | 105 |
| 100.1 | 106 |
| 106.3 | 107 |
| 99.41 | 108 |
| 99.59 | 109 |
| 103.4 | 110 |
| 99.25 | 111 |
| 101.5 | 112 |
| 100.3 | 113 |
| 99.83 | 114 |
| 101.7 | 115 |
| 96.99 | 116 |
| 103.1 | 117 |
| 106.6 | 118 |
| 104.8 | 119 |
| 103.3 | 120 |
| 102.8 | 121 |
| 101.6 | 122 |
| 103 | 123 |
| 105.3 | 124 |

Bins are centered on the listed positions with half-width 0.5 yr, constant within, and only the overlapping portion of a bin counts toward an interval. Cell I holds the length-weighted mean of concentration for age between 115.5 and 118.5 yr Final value 102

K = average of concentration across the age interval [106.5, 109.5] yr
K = 102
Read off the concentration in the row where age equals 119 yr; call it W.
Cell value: 104.8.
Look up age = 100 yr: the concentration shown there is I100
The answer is 102.1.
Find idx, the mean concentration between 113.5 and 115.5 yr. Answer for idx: 101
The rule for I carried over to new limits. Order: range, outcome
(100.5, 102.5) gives 101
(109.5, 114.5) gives 101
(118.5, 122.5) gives 103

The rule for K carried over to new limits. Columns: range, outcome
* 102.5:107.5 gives 102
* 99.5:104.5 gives 101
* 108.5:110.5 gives 101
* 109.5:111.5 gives 101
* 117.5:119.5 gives 106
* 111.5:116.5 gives 100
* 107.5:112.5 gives 101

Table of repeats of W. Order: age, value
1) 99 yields 98.72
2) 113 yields 100.3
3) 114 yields 99.83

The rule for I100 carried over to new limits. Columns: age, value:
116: 96.99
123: 103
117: 103.1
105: 100.5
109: 99.59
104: 101.6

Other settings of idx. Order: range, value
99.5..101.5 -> 101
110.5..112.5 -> 100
